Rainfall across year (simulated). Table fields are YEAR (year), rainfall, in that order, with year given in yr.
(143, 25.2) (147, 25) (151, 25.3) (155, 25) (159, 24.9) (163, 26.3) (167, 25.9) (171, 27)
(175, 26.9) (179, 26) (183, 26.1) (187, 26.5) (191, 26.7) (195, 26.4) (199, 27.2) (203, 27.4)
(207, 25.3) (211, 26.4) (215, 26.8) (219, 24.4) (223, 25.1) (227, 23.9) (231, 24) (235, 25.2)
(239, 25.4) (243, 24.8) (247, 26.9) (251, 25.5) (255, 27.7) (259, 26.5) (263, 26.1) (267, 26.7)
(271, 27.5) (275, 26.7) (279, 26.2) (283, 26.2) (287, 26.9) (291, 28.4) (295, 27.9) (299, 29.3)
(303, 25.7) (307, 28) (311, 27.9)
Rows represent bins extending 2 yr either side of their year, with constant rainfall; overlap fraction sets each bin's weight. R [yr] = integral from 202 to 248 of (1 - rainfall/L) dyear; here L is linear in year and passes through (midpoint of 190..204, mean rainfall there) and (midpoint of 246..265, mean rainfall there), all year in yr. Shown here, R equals 2.3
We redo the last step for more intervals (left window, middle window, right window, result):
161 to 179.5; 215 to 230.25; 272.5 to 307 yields 1.2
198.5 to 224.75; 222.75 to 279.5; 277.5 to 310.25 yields 1.7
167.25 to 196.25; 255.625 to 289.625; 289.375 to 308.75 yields 1.1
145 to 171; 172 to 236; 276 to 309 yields 0.5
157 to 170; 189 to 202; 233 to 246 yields -0.6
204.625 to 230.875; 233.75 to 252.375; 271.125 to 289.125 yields 0.2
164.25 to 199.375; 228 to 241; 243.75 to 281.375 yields 0.9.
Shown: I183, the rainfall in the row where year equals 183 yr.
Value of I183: 26.1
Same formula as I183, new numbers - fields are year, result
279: 26.2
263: 26.1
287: 26.9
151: 25.3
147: 25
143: 25.2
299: 29.3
